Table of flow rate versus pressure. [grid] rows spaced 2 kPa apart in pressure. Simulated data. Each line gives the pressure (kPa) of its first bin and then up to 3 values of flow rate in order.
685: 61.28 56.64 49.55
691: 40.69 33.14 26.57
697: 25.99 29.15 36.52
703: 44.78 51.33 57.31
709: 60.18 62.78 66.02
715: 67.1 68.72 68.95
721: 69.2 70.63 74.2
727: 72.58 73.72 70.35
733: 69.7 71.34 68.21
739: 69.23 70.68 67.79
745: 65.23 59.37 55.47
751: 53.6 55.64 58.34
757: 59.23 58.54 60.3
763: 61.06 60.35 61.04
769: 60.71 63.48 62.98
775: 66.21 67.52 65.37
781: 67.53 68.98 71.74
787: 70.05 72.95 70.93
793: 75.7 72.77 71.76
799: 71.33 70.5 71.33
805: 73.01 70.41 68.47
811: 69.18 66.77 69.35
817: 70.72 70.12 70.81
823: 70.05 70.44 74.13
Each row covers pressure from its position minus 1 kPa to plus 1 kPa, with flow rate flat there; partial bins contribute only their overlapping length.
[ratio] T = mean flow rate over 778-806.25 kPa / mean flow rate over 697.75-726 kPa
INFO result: 1.21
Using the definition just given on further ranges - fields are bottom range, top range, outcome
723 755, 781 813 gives 1.07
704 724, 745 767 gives 0.91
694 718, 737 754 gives 1.26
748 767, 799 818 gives 1.20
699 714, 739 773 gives 1.16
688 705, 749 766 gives 1.59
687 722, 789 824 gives 1.40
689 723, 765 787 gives 1.28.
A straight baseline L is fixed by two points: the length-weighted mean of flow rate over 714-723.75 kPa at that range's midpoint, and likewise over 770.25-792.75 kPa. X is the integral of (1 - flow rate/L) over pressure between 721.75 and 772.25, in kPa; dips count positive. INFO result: 3.1 kPa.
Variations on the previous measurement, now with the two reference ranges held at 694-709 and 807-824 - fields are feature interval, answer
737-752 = -3.6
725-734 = -4.7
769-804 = -4.0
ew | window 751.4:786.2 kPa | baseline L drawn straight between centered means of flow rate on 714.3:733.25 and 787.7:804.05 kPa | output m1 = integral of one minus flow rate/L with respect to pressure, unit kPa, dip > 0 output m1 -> 4.3 kPa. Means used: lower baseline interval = 70.6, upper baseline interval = 72.1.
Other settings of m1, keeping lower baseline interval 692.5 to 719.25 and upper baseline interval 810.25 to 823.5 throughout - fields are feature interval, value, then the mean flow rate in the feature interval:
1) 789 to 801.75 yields -1.3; 72.3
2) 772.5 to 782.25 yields -0.6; 66.2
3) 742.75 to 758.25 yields -0.3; 58.9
